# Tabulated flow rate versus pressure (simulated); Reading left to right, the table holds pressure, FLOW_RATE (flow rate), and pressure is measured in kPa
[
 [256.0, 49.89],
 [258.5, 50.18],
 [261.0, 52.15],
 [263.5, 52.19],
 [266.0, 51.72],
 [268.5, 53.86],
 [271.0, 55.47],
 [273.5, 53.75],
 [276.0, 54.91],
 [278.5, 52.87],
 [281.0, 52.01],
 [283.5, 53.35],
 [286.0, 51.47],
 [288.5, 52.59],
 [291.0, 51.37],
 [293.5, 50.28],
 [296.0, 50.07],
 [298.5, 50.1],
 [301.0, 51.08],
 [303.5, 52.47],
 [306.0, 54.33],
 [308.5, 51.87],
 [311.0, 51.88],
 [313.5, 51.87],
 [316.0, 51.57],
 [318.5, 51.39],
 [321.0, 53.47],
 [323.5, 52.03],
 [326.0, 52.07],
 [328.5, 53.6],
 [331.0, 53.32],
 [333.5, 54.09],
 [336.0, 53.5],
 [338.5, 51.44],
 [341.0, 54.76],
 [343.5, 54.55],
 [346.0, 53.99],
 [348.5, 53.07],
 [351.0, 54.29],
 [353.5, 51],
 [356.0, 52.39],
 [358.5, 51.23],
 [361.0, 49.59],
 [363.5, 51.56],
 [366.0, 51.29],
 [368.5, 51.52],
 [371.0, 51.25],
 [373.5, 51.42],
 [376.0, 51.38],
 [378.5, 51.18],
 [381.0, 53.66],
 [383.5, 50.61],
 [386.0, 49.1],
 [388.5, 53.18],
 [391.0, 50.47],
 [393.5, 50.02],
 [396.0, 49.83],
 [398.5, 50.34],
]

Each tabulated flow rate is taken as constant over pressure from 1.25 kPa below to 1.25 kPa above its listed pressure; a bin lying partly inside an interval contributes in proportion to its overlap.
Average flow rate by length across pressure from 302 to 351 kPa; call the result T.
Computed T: 52.9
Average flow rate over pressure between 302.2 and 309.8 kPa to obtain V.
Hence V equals 52.9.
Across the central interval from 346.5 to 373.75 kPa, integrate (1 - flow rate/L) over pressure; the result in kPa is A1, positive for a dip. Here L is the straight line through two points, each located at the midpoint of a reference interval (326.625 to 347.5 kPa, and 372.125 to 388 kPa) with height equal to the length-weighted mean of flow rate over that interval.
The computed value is 0.32 kPa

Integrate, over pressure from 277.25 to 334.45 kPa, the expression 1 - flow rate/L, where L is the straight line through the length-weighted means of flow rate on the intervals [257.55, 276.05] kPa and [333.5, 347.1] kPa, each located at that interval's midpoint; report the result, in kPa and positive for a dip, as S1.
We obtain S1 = 1.30 kPa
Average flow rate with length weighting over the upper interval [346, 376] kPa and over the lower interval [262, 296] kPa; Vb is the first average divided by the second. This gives 0.98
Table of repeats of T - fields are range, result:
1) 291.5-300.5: 50.3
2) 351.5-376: 51.3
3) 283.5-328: 51.8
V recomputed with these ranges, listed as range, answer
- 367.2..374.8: 51.4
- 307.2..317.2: 51.8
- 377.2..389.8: 51.5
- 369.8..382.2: 51.8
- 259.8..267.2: 52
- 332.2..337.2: 53.8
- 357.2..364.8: 50.8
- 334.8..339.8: 52.5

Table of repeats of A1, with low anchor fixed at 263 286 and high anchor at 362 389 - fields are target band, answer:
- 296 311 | 0.3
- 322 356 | -0.7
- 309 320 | 0.2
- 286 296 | 0.3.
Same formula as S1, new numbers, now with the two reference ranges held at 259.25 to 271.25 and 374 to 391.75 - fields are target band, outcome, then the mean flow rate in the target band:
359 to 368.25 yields 0.12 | 50.9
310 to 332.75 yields -0.13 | 52.4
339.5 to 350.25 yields -0.46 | 54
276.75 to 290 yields 0.00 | 52.5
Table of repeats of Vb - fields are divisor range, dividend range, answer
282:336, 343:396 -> 0.99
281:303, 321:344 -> 1.04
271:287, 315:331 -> 0.98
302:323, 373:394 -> 0.98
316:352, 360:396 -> 0.96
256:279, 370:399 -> 0.97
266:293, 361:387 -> 0.97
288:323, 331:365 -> 1.02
